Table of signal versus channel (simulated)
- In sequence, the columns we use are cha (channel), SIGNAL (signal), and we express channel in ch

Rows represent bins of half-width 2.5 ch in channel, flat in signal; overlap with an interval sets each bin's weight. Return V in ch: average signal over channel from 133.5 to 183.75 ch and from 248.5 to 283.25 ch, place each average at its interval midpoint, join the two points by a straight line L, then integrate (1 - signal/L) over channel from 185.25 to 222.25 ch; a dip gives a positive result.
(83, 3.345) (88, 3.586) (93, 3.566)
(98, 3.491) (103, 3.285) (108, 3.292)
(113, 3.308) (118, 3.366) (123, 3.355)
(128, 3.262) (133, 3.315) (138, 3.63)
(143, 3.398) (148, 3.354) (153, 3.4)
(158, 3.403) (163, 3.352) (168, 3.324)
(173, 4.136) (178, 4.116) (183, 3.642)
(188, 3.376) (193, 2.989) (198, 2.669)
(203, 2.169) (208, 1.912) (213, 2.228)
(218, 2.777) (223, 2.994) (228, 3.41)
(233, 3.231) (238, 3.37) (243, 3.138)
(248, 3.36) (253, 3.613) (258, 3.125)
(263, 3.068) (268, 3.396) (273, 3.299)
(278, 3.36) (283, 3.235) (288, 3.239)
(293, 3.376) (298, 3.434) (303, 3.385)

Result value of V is 9.0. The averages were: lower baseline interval 3.56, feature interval 2.61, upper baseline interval 3.31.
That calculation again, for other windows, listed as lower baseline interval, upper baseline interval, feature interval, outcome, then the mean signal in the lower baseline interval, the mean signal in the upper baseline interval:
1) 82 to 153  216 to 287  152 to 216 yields 3.9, 3.4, 3.24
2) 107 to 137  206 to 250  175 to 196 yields -2.9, 3.33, 2.94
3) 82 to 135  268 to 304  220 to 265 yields 1.2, 3.38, 3.33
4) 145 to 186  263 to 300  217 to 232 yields 1.5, 3.59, 3.31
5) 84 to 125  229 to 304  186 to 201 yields 1.7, 3.4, 3.31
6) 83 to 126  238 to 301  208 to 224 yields 3.9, 3.4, 3.31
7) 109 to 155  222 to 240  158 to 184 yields -2.8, 3.37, 3.27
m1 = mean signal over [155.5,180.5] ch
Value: 3.67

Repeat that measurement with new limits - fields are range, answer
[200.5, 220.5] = 2.27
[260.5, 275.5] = 3.25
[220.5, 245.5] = 3.23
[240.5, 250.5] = 3.25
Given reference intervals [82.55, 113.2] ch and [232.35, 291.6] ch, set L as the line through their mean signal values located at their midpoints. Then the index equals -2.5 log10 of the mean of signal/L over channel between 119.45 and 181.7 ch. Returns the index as -0.04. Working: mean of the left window 3.42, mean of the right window 3.29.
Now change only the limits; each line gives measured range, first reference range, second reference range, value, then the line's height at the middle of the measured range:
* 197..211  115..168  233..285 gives 0.45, 3.33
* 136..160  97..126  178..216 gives -0.11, 3.11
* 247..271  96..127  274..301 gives 0.01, 3.33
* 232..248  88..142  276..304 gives 0.03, 3.35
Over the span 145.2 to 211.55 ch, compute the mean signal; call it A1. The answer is 3.2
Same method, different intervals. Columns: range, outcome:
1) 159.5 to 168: 3.35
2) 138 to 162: 3.41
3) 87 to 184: 3.47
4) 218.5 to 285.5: 3.26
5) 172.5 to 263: 3.1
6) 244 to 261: 3.34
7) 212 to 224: 2.68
